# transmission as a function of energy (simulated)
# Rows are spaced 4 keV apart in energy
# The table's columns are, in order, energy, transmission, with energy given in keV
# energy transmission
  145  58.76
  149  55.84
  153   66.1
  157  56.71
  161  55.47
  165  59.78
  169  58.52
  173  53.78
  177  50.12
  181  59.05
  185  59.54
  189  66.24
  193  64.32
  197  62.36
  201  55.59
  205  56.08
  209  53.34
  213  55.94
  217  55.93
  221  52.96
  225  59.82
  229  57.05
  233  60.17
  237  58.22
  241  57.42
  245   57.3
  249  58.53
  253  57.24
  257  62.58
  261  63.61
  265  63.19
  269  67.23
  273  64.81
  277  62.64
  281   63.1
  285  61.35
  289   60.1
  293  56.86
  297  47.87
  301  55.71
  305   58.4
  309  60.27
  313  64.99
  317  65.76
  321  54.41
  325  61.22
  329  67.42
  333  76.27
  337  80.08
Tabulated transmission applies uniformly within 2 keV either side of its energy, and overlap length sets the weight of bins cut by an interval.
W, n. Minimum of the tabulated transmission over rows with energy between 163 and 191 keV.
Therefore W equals 50.12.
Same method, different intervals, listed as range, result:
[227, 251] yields 57.05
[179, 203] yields 55.59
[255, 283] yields 62.58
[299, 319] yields 55.71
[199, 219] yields 53.34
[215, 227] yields 52.96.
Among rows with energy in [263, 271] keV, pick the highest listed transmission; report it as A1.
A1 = 67.23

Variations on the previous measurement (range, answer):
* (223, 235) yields 60.17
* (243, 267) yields 63.61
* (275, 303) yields 63.1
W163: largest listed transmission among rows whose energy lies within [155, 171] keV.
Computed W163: 59.78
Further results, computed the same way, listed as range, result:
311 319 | 65.76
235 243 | 58.22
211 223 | 55.94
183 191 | 66.24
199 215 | 56.08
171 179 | 53.78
